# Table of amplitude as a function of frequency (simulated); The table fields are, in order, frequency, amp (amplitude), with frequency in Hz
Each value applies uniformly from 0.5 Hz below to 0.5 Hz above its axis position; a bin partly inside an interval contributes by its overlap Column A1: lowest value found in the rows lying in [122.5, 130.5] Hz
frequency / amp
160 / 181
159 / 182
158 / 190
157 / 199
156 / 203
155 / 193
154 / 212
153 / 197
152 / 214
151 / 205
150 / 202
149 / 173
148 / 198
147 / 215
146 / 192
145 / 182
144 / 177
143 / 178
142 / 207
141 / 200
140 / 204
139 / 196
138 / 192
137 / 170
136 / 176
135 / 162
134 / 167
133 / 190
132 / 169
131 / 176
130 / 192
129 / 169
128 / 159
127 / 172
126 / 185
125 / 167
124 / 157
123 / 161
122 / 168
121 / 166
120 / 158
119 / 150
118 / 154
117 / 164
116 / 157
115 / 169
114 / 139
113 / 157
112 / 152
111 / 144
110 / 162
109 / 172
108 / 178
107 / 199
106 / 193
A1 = 157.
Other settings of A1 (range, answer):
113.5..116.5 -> 139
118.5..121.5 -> 150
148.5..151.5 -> 173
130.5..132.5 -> 169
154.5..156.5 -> 193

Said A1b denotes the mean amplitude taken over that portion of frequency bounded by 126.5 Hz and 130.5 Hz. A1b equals 173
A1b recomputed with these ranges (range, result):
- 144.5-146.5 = 187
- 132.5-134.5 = 178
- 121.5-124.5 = 162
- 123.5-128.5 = 168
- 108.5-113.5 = 157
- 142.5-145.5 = 179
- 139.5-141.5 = 202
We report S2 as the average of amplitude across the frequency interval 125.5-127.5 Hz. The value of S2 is 178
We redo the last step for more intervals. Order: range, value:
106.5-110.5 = 178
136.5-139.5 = 186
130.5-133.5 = 178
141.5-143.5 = 192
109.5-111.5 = 153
